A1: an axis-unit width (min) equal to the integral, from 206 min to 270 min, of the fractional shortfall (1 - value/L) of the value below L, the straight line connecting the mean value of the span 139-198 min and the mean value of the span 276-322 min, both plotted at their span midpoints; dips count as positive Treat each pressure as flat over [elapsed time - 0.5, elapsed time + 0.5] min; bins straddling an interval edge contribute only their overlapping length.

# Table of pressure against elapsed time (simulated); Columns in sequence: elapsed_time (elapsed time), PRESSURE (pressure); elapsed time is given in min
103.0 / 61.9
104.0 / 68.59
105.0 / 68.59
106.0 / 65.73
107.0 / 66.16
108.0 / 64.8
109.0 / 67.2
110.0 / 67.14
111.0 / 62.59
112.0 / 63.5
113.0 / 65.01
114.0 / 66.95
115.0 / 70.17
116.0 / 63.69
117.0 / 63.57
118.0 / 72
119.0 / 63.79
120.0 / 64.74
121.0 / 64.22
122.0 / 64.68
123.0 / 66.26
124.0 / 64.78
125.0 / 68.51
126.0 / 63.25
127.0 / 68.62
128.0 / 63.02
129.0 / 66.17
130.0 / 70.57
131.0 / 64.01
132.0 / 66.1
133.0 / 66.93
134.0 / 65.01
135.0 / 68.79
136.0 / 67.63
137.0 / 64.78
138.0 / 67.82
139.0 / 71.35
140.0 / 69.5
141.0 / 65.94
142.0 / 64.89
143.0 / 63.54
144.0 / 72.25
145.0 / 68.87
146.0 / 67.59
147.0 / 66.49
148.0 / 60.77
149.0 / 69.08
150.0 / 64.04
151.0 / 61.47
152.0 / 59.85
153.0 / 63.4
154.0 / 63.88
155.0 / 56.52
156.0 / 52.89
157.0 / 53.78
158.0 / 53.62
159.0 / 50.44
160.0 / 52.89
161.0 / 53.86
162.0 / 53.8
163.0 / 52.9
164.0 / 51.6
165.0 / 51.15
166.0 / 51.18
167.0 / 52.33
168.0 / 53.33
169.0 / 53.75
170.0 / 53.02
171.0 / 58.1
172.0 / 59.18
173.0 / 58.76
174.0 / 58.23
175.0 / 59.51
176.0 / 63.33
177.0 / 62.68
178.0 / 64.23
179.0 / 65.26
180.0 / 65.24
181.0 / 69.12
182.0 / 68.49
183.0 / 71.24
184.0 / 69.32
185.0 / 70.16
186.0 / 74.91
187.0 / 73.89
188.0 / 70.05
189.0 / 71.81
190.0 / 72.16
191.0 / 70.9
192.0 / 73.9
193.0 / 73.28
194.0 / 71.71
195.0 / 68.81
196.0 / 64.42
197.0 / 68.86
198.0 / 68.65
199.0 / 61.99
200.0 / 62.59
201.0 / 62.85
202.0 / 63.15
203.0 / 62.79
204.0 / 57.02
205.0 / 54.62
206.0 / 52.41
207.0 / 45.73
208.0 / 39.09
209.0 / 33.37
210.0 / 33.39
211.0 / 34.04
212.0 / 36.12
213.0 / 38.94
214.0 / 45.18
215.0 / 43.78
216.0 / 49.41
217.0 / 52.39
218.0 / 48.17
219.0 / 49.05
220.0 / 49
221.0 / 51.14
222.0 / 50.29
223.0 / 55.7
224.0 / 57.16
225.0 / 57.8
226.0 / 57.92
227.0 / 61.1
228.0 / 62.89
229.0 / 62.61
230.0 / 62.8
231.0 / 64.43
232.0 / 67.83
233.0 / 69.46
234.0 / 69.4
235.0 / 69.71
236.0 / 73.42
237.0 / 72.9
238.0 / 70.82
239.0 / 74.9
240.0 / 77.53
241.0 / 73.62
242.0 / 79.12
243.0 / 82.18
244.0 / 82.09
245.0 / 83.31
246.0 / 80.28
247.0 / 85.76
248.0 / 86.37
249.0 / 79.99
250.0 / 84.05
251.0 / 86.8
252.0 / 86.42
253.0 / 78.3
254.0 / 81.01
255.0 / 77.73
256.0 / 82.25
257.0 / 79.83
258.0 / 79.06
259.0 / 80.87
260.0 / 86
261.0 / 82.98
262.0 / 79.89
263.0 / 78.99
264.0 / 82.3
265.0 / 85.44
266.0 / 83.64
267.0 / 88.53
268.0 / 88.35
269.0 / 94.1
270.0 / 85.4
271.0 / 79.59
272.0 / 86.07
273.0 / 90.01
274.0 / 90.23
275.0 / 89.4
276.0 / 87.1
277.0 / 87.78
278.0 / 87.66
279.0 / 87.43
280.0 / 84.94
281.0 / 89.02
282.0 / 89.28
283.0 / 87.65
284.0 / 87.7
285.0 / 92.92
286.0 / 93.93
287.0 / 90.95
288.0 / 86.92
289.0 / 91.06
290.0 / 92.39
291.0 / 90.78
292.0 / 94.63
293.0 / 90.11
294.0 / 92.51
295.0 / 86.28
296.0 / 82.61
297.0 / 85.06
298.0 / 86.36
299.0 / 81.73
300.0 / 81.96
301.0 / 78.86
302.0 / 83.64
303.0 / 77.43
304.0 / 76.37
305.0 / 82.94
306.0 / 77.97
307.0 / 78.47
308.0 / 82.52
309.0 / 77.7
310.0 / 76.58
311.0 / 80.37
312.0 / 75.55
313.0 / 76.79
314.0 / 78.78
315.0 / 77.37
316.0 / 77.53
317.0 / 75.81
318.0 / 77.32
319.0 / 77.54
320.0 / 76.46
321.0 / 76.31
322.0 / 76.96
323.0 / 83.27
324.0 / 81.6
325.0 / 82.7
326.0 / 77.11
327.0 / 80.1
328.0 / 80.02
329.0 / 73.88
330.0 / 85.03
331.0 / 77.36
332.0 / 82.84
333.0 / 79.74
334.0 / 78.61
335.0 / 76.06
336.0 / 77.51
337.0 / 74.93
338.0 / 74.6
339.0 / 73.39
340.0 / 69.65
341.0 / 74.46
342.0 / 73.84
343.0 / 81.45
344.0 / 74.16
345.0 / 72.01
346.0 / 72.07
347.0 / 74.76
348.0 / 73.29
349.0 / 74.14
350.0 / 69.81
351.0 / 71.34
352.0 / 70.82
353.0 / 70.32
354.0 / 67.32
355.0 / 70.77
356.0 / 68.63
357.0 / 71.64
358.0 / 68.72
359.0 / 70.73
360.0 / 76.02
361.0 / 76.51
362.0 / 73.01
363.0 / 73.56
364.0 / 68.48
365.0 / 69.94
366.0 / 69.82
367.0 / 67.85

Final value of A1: 5.6 min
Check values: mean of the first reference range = 63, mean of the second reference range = 83.6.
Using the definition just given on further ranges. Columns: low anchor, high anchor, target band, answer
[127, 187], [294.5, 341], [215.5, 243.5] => 2.6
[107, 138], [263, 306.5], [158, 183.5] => 5.0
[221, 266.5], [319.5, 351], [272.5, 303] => -5.0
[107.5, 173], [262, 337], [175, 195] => -0.3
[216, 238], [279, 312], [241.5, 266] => -4.3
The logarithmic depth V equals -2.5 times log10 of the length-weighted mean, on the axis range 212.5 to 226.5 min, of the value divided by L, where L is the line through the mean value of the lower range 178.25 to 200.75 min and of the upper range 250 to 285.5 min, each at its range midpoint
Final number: 0.44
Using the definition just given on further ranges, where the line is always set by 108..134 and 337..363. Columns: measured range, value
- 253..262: -0.16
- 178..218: 0.14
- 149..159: 0.14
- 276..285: -0.24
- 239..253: -0.18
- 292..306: -0.18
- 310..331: -0.10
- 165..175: 0.21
